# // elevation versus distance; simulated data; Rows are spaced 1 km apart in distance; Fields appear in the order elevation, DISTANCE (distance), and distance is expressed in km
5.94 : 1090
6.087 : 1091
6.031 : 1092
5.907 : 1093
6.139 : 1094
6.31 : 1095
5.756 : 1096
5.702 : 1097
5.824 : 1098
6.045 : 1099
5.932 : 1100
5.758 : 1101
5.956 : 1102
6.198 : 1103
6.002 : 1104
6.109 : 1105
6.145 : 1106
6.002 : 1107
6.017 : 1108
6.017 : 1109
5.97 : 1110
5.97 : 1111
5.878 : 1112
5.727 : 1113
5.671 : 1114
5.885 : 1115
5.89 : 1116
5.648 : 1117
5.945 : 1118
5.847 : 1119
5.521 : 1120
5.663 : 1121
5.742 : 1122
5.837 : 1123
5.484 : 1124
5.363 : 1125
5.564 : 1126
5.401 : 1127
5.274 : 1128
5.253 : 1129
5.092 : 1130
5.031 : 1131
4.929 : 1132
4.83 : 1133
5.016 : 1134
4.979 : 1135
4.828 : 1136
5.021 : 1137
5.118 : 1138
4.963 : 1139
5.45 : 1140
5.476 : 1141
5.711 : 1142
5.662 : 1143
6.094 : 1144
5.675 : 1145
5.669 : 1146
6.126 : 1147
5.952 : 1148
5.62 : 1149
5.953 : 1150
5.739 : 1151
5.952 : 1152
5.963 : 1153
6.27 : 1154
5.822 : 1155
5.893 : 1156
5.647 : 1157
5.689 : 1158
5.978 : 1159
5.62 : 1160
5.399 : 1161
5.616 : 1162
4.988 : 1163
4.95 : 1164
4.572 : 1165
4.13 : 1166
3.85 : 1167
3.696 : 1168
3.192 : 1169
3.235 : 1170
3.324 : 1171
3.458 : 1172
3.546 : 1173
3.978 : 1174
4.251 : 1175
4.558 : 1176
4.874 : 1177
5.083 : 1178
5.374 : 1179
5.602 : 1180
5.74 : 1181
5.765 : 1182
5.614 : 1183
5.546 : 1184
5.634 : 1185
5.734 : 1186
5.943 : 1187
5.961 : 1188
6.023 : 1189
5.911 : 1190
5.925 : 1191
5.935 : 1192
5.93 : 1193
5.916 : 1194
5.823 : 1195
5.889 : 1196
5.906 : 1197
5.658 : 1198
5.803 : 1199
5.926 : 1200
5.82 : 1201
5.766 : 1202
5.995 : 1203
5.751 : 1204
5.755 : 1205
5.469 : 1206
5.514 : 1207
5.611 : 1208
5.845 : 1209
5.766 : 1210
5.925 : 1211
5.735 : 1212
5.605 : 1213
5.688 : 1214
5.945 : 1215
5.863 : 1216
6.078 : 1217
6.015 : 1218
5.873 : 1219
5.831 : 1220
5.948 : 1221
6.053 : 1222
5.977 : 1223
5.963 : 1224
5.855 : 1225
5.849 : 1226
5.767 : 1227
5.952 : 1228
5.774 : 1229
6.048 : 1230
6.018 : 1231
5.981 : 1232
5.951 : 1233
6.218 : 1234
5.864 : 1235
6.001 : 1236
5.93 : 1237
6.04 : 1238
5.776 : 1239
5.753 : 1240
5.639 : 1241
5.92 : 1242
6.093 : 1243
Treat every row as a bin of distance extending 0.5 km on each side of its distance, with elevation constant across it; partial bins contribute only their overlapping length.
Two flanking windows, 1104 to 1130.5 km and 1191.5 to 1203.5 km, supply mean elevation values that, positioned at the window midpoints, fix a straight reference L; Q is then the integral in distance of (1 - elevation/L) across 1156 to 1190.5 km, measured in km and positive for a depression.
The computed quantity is 5.1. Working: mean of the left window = 5.73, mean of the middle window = 4.97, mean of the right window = 5.86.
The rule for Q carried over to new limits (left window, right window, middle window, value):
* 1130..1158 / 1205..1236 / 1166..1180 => 3.88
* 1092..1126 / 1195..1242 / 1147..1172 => 3.20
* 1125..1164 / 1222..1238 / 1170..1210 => 2.28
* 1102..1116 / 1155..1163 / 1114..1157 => 1.82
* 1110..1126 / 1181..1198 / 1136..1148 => 0.50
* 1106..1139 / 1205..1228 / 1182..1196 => -0.25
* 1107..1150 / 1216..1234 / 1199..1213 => 0.26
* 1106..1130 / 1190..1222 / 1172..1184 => 1.83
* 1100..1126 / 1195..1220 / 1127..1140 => 1.73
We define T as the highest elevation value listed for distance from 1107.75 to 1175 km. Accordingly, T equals 6.27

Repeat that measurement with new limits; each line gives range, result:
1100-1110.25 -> 6.198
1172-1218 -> 6.078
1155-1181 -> 5.978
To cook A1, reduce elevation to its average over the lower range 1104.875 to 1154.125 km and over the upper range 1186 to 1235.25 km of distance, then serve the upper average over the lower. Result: 1.05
